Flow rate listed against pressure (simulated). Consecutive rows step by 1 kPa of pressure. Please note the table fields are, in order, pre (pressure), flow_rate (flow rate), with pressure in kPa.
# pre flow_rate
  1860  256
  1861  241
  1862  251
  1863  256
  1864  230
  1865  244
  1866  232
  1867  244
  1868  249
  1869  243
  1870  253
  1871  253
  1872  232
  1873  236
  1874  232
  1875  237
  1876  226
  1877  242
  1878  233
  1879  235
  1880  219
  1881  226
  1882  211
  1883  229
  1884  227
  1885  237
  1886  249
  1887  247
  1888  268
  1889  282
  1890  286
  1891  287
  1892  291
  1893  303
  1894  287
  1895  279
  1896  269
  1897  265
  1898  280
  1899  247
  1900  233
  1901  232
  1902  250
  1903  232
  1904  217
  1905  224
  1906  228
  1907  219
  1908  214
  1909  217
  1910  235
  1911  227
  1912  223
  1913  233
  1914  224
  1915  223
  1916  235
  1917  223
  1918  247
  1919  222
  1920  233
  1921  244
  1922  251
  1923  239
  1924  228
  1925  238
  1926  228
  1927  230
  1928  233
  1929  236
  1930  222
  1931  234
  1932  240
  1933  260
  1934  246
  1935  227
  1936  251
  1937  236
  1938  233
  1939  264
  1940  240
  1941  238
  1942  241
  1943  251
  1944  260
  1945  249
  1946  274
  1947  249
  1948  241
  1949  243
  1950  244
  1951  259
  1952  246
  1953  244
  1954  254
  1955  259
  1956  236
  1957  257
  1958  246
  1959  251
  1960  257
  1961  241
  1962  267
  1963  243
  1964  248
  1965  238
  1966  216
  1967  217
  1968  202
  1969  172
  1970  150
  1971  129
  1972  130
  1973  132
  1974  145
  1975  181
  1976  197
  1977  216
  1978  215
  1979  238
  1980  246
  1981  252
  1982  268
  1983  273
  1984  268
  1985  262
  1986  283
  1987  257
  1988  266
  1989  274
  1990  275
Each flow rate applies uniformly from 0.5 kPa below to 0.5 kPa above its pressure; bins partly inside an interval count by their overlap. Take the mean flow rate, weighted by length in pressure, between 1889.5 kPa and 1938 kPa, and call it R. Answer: 242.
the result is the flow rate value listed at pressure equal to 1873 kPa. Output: 236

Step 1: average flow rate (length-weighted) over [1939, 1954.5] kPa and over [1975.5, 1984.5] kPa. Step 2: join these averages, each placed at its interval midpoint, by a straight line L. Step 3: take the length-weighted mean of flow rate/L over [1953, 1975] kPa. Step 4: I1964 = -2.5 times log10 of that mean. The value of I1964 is 0.150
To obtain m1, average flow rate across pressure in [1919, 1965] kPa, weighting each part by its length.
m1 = 244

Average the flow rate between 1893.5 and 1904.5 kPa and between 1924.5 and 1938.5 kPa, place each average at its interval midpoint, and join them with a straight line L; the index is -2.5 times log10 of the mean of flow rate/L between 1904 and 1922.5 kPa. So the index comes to 0.08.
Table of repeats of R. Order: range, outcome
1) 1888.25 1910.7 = 253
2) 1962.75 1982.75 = 202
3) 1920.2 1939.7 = 239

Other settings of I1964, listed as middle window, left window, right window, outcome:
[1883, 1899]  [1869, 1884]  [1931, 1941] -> -0.141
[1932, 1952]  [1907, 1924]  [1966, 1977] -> -0.223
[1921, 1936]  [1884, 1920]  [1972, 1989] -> 0.015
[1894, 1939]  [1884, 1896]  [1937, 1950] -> 0.099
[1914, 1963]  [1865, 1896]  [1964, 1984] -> -0.104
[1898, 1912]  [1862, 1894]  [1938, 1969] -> 0.072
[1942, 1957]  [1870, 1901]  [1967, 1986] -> -0.142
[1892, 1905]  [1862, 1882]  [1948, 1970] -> -0.088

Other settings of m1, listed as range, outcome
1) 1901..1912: 226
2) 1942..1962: 251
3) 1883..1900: 267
